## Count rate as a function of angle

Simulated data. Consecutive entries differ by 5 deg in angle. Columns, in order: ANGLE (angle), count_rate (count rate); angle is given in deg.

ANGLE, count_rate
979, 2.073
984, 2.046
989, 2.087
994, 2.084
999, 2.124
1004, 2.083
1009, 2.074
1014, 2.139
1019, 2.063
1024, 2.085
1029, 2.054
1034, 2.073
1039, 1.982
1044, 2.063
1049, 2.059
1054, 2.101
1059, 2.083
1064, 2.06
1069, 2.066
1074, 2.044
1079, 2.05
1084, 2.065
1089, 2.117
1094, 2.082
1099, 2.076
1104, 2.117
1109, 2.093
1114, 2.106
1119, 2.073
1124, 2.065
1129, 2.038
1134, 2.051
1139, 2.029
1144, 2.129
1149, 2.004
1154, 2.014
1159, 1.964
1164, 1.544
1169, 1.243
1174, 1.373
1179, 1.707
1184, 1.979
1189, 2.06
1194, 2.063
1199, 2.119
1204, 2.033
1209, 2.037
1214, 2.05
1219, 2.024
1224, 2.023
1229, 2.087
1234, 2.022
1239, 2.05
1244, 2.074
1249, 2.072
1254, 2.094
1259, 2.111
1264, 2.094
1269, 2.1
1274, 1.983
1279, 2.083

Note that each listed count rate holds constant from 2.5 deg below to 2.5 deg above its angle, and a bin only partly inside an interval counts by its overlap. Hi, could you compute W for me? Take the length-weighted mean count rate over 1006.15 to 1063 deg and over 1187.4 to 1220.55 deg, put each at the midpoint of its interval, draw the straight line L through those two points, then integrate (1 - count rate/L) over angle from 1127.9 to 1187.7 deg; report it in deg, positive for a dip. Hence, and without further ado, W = 6.4 deg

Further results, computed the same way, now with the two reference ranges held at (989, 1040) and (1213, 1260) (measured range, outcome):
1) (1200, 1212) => 0.1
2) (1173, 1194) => 2.3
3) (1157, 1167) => 1.7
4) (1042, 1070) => 0.0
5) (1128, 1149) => 0.1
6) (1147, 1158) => 0.3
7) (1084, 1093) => -0.1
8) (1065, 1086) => 0.2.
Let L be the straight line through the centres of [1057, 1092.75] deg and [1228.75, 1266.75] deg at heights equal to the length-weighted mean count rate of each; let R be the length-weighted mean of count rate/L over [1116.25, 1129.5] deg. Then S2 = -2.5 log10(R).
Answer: 0.00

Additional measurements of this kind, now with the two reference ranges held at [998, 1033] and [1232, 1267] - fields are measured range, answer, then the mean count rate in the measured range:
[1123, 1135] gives 0.02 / 2.05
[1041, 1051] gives 0.01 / 2.06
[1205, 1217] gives 0.02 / 2.04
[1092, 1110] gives -0.01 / 2.09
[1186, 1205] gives 0.00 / 2.07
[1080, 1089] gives 0.00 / 2.08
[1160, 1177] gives 0.39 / 1.45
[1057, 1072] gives 0.01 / 2.07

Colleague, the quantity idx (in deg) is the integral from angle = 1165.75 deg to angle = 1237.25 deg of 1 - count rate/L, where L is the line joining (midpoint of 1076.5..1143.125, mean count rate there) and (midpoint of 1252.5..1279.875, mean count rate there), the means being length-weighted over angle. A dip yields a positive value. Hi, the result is 5.61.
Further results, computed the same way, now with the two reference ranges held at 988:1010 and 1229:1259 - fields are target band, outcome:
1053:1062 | 0.0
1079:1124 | -0.1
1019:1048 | 0.5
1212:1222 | 0.2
